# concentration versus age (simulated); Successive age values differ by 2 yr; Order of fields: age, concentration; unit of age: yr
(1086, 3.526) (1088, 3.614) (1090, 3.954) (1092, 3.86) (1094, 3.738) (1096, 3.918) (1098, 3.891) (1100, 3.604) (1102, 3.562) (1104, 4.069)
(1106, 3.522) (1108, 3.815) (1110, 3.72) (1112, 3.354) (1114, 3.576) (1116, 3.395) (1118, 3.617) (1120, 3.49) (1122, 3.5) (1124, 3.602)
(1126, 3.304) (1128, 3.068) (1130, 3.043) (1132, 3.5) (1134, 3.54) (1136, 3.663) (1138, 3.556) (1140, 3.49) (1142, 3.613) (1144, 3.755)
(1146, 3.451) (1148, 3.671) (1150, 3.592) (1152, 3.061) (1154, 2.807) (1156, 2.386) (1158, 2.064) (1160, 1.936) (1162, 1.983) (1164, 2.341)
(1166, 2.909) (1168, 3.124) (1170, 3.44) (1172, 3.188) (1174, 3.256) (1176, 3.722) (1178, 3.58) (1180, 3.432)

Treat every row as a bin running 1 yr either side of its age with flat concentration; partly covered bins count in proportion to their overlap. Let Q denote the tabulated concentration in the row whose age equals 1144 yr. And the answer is 3.755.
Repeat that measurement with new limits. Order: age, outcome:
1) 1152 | 3.061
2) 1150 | 3.592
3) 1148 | 3.671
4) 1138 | 3.556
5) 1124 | 3.602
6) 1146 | 3.451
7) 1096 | 3.918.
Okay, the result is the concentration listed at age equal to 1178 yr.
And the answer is 3.58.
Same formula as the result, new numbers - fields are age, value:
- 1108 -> 3.815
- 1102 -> 3.562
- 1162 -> 1.983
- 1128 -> 3.068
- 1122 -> 3.5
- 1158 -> 2.064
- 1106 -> 3.522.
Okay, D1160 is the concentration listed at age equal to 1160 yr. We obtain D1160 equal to 1.936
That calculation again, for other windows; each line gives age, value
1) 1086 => 3.526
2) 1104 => 4.069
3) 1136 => 3.663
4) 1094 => 3.738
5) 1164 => 2.341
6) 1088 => 3.614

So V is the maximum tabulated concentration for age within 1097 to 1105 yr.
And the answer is 4.069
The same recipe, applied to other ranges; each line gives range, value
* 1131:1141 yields 3.663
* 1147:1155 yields 3.671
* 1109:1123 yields 3.72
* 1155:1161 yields 2.386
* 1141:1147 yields 3.755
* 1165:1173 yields 3.44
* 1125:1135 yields 3.54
